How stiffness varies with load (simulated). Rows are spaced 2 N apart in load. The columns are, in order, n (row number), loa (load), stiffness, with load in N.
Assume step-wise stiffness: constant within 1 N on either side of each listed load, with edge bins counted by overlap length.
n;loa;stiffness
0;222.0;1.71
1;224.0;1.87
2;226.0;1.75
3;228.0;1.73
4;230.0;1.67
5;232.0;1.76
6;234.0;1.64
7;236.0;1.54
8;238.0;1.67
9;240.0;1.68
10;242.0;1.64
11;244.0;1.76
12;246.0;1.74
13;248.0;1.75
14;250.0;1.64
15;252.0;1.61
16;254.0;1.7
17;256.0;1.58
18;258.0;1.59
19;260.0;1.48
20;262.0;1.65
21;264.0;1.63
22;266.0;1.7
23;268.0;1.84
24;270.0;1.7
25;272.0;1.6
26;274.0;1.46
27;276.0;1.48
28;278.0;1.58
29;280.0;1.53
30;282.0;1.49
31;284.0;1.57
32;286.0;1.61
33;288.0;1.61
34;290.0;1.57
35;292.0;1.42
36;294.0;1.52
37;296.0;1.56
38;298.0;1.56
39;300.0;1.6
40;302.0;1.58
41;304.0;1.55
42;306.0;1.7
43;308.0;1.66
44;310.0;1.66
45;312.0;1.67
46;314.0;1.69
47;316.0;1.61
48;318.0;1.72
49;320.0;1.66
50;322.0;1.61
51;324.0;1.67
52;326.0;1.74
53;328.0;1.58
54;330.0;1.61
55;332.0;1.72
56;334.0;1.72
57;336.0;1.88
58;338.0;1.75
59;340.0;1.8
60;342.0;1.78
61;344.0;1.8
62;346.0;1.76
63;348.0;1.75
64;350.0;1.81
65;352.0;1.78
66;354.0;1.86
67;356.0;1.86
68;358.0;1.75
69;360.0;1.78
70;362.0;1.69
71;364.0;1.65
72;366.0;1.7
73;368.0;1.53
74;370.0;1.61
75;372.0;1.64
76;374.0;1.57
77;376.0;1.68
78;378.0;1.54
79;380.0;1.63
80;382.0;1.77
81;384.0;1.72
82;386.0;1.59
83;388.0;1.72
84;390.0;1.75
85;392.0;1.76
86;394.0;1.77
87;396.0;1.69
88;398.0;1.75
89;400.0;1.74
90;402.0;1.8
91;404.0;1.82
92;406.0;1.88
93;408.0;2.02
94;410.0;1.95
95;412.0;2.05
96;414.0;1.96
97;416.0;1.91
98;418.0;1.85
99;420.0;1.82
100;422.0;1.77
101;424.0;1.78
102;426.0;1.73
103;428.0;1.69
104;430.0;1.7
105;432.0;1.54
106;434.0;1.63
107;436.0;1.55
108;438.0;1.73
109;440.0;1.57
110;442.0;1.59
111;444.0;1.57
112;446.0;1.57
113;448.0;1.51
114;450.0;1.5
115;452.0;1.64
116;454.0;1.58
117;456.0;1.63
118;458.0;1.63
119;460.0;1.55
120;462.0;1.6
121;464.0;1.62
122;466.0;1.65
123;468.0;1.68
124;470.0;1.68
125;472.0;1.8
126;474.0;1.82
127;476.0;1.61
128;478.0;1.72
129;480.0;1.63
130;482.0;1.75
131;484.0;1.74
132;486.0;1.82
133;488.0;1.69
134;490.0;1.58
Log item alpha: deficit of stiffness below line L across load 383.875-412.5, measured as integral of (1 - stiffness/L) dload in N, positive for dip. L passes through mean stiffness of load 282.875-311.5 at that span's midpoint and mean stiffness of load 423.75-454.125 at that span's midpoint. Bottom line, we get -3.4 N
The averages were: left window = 1.58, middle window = 1.8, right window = 1.61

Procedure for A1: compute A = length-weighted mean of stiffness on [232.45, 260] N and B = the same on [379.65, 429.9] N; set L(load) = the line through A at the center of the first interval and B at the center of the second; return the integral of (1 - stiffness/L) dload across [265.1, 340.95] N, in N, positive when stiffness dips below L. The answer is 3.3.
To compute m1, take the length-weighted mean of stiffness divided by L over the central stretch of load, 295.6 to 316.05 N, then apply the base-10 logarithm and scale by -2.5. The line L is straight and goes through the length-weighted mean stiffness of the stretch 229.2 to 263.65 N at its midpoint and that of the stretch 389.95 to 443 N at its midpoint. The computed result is 0.046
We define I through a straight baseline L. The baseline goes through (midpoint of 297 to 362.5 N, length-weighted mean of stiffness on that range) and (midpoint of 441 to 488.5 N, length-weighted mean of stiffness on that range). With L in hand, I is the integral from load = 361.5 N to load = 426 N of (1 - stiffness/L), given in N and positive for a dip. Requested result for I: -2.85 N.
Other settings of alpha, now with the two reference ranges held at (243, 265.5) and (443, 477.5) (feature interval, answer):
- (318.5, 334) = -0.2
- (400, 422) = -3.5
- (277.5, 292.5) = 0.9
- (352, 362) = -1.0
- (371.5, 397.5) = -0.7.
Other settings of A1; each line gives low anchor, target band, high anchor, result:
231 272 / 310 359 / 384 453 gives -1.0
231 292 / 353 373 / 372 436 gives 0.1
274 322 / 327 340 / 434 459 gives -1.0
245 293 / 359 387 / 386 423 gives 2.0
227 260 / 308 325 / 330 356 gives 0.9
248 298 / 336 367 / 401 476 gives -2.3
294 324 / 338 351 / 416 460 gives -1.2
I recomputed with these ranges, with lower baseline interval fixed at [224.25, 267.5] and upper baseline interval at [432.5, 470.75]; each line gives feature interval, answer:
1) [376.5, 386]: -0.2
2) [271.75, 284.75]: 1.0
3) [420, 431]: -0.9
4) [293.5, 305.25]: 0.6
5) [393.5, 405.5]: -1.1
